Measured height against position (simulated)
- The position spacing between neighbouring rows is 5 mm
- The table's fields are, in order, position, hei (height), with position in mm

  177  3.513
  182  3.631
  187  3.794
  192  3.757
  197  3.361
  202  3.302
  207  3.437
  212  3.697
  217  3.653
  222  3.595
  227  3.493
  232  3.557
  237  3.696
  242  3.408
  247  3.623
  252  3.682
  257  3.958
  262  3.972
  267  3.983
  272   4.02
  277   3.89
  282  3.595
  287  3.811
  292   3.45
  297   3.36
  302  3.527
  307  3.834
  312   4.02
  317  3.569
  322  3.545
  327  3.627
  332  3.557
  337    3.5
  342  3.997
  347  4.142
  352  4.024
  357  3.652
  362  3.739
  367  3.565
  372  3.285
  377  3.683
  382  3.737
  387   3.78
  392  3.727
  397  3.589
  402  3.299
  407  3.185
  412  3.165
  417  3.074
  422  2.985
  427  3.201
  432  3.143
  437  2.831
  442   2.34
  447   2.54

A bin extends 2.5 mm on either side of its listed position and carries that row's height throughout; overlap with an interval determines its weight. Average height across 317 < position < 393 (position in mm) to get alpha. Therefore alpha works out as 3.7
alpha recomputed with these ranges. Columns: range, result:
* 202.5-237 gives 3.57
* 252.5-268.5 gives 3.93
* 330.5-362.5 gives 3.81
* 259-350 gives 3.75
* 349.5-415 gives 3.57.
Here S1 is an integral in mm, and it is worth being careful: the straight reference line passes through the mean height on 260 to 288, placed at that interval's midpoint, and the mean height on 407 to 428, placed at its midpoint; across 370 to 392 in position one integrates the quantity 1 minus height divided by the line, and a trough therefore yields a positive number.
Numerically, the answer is -2.3 mm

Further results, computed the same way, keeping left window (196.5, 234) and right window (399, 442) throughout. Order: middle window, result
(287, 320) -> -3.1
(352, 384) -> -4.6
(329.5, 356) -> -4.9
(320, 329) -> -0.8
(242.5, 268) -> -2.8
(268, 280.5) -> -2.0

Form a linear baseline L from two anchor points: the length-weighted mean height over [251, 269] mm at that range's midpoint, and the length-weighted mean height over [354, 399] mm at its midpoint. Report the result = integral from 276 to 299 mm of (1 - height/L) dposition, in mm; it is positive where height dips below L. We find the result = 1.4 mm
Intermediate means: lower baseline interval 3.91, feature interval 3.61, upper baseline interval 3.64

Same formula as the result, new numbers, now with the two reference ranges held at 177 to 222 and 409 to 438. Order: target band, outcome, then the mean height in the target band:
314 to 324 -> -0.8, 3.58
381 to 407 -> -3.6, 3.58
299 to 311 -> -1.3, 3.71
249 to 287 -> -4.9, 3.86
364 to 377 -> -1.2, 3.49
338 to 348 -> -2.2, 3.97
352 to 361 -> -1.5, 3.77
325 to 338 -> -1.1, 3.57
